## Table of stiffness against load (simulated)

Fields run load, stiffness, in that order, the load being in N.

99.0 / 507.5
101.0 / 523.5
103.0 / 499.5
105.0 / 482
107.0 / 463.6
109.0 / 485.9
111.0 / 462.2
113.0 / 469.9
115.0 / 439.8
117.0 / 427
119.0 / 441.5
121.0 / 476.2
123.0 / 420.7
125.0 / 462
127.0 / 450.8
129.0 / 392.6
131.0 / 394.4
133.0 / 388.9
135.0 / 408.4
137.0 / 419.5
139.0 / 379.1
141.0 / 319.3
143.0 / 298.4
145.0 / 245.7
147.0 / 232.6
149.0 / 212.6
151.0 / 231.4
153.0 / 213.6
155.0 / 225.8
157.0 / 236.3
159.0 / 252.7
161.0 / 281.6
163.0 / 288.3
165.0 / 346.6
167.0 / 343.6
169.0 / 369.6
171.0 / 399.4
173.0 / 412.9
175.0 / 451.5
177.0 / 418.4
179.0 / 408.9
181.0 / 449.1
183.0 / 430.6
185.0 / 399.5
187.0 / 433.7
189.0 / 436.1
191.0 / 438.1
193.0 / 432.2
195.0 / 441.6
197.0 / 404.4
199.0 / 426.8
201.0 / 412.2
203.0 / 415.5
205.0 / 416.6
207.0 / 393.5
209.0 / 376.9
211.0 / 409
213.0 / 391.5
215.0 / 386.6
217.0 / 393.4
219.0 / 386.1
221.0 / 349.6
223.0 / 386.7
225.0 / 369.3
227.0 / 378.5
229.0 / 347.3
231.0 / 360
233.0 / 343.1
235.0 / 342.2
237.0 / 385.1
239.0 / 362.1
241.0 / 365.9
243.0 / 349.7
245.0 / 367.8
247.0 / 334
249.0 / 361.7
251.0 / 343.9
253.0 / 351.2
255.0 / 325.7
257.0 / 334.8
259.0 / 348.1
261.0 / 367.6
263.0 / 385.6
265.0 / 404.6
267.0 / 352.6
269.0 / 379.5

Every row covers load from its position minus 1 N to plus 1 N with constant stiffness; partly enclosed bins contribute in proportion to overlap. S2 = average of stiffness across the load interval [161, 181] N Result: 380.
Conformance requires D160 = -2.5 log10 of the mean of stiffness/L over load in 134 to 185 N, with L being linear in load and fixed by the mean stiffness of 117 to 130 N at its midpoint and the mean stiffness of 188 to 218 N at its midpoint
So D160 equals 0.27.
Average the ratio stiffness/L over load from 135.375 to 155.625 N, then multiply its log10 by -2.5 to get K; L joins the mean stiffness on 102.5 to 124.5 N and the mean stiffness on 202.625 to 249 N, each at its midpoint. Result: 0.471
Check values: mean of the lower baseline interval 460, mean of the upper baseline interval 374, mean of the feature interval 283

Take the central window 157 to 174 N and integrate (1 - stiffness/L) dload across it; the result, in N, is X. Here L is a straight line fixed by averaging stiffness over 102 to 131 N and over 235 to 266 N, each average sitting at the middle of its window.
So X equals 3.5 N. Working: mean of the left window 453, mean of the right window 359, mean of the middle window 331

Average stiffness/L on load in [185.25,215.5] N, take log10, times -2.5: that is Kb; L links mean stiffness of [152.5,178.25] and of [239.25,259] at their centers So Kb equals -0.22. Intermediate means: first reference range 329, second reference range 349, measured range 414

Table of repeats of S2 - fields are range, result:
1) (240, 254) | 353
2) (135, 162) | 278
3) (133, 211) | 362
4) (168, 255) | 391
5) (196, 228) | 394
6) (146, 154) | 223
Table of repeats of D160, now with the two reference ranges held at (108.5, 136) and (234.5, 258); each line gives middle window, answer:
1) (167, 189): -0.04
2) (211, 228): -0.03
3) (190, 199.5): -0.11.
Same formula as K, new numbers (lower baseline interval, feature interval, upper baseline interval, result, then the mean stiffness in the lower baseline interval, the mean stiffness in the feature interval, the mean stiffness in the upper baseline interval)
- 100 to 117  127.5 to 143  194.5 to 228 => 0.188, 475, 382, 396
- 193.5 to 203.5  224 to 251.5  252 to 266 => 0.067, 421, 358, 360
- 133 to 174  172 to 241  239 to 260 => -0.207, 308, 399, 349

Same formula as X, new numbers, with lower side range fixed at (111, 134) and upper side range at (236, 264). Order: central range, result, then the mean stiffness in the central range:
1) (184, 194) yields -0.9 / 428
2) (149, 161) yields 5.2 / 234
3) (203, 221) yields -0.6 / 393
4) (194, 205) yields -0.9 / 420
